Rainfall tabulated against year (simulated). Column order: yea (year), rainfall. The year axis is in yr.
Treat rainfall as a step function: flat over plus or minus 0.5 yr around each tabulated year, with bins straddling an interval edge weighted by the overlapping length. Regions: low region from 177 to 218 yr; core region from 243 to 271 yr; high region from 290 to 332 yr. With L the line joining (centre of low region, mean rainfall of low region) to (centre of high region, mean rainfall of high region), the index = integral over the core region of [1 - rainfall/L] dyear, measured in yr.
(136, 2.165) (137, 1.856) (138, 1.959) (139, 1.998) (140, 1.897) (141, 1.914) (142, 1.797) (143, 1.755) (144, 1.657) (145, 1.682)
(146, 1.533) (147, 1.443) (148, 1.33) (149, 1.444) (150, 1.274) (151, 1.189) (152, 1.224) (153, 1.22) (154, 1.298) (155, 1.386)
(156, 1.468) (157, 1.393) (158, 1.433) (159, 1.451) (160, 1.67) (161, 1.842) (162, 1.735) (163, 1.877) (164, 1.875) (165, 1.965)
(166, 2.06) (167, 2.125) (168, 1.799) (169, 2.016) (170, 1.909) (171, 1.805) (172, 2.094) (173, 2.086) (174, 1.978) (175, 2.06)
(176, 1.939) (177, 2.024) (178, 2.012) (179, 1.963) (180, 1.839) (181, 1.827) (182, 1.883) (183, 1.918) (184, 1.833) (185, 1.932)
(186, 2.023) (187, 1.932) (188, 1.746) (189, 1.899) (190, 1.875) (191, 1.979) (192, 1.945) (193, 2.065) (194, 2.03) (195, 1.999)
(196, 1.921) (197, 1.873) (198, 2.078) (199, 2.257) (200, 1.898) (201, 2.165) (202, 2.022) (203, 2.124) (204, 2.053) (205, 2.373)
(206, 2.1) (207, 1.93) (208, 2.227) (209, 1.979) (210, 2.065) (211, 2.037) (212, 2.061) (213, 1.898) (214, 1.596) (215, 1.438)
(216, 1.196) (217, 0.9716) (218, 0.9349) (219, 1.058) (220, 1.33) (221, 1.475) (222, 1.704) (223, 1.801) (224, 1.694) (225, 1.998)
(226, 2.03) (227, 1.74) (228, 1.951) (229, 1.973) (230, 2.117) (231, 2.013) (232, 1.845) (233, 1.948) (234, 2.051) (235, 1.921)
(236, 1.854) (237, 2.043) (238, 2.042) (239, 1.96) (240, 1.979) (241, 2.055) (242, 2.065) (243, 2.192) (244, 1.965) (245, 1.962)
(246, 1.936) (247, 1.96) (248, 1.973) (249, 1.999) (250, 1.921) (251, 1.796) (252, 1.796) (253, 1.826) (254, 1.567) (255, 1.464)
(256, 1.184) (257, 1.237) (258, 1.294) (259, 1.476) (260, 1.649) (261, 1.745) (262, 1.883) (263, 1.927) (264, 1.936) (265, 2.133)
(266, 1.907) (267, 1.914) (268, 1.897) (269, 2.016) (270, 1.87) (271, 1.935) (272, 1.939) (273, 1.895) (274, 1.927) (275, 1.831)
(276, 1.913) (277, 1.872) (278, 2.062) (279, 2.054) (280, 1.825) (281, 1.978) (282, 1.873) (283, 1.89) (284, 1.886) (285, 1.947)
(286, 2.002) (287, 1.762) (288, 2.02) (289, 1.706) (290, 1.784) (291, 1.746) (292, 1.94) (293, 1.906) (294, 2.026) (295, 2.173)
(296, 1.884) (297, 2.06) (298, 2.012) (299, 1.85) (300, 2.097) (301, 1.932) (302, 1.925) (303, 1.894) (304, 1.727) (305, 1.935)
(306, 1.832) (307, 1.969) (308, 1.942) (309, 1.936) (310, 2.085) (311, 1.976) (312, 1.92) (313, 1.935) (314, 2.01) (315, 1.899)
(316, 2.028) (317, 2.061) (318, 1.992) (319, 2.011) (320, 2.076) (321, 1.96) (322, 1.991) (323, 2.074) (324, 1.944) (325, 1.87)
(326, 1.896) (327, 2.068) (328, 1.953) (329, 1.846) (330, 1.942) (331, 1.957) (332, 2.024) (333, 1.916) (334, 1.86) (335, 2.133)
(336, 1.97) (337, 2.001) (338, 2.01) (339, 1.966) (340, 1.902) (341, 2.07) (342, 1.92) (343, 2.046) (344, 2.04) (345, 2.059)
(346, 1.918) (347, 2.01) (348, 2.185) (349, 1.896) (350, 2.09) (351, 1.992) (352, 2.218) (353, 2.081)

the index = 2.0 yr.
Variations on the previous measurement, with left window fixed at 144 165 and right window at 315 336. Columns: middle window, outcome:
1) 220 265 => -2.4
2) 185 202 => -3.9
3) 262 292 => -1.1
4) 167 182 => -3.8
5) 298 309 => 0.0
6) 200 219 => -2.0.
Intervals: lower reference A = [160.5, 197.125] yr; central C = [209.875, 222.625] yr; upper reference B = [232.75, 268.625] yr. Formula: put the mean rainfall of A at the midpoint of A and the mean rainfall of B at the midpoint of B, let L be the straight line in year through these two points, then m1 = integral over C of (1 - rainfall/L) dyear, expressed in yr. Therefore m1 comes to 2.6 yr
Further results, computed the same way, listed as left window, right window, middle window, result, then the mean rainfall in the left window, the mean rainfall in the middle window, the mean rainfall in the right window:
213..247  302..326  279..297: -0.1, 1.79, 1.91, 1.96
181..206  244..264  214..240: 1.6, 1.99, 1.73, 1.73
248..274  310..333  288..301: -0.3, 1.78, 1.94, 1.98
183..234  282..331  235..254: -0.6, 1.87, 1.95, 1.94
